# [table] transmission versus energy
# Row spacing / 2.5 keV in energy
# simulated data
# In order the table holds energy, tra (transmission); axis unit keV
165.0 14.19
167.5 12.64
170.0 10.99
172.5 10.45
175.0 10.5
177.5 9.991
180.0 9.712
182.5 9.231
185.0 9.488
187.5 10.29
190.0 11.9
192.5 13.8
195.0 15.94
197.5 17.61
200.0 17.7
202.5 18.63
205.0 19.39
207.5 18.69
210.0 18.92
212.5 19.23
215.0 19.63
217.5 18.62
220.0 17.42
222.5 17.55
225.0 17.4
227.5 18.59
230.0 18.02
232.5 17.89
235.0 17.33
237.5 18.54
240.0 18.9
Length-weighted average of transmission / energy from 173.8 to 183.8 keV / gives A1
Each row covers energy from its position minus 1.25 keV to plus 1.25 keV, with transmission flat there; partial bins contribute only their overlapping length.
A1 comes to 9.85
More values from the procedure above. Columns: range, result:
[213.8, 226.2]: 18.1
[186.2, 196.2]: 13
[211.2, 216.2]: 19.4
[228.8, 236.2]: 17.7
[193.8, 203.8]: 17.5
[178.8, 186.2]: 9.48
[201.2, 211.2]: 18.9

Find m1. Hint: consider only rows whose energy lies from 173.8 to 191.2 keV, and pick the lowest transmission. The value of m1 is 9.231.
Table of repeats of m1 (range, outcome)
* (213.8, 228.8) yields 17.4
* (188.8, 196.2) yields 11.9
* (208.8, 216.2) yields 18.92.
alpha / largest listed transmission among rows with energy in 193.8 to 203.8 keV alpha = 18.63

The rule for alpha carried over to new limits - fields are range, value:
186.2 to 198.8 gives 17.61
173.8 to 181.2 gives 10.5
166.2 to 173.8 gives 12.64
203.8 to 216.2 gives 19.63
